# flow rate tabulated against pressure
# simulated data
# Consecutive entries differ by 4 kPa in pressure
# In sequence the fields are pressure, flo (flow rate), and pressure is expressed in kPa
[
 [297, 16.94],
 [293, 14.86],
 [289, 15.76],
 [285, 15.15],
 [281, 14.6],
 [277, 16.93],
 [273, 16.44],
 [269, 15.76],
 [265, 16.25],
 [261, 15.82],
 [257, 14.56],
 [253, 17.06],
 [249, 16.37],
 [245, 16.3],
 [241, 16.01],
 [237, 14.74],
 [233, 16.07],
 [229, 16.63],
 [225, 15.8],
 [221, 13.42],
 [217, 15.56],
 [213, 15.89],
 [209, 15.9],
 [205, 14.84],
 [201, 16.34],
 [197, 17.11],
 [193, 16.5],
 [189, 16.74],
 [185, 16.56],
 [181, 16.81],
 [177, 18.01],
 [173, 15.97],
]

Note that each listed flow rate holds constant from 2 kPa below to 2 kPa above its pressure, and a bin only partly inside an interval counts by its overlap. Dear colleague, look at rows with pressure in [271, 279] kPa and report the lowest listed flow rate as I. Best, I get 16.44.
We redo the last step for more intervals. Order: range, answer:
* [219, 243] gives 13.42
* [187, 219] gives 14.84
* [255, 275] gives 14.56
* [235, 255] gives 14.74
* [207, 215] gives 15.89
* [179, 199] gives 16.5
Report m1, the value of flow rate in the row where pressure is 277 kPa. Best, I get 16.93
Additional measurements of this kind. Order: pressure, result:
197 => 17.11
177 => 18.01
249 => 16.37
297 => 16.94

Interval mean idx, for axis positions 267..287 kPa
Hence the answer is 15.8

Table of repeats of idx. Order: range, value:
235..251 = 15.9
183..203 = 16.6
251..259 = 15.8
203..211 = 15.4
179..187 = 16.7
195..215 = 16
